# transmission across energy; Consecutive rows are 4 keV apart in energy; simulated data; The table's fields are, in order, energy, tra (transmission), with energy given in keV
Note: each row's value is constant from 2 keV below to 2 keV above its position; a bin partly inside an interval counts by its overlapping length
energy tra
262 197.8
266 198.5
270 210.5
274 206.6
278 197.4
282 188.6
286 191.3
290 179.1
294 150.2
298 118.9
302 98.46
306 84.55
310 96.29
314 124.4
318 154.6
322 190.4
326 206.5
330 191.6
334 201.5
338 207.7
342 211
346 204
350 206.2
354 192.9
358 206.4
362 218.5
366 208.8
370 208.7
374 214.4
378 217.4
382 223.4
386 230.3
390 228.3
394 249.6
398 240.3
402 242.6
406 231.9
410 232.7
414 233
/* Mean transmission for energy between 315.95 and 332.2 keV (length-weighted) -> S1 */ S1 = 186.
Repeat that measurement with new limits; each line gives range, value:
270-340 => 165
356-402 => 223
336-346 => 208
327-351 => 204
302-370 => 180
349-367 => 206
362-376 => 212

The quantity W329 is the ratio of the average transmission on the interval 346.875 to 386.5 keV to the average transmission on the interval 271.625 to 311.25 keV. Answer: 1.4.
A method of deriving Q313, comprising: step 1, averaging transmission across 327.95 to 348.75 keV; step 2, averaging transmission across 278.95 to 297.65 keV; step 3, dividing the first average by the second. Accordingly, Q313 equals 1.17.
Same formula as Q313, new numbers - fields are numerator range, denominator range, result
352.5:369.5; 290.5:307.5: 1.73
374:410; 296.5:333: 1.63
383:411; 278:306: 1.55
